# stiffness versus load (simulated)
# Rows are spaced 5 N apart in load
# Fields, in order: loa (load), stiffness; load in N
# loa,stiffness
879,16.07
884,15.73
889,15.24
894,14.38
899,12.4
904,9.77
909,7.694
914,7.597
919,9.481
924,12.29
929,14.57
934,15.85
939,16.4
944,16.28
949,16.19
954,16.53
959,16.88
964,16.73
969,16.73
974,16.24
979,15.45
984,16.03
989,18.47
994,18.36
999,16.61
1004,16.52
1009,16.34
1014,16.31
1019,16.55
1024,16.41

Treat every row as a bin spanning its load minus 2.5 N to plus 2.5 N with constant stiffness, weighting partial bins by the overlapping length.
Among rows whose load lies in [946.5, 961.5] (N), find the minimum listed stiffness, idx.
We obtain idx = 16.19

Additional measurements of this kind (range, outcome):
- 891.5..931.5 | 7.597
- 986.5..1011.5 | 16.34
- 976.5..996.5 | 15.45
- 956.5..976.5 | 16.24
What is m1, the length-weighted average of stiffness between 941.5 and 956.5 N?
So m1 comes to 16.3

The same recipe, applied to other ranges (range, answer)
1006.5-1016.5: 16.3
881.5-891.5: 15.5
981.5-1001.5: 17.4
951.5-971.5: 16.7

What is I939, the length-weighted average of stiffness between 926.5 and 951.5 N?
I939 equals 15.9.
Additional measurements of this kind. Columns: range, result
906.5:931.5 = 10.3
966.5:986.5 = 16.1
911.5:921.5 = 8.54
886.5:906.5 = 12.9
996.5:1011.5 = 16.5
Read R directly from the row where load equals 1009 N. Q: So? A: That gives 16.34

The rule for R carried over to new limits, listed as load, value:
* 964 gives 16.73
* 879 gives 16.07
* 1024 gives 16.41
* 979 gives 15.45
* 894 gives 14.38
